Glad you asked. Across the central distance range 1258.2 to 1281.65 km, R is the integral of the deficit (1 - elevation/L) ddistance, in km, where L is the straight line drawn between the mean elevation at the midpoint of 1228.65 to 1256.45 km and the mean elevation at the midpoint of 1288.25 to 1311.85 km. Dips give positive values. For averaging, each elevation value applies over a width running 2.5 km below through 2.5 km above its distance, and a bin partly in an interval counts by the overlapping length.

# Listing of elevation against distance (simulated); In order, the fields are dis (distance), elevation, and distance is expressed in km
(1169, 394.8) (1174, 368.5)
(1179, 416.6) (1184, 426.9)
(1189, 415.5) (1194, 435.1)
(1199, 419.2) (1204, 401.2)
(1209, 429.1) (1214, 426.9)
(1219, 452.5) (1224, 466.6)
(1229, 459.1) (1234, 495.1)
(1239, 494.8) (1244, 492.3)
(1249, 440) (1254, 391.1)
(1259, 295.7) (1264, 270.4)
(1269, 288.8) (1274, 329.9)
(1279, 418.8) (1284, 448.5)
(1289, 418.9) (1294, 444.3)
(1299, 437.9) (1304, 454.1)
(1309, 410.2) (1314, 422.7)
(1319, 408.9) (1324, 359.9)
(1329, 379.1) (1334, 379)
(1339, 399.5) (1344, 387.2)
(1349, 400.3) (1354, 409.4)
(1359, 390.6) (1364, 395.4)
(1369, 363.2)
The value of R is 6.5 km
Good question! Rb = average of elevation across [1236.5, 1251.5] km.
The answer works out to 476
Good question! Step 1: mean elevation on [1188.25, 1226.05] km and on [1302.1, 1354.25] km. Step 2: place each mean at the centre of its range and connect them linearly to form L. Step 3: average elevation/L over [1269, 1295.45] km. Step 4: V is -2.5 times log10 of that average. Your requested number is 0.03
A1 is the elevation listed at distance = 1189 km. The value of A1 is 415.5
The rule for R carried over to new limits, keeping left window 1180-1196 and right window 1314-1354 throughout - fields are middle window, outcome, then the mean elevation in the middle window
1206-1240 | -3.40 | 458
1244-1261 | 0.62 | 395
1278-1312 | -2.85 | 434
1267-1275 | 1.95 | 307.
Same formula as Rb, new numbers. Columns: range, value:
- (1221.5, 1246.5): 482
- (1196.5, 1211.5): 416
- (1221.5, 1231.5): 463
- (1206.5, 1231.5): 447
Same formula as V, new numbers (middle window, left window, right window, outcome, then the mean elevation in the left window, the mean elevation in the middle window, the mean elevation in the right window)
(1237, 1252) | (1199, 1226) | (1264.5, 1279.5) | -0.25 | 433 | 472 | 326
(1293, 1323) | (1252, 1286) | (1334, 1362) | -0.15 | 347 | 425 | 396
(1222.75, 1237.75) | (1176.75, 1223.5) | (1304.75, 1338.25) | -0.14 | 427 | 476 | 397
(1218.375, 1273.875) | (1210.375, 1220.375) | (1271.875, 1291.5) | 0.04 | 437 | 408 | 405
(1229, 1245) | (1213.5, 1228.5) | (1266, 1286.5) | -0.14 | 453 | 489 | 369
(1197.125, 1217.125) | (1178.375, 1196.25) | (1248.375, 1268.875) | -0.06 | 424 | 420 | 334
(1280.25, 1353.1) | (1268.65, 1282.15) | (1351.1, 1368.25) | -0.10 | 360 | 411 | 395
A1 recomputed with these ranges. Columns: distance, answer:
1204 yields 401.2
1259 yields 295.7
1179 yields 416.6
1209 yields 429.1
